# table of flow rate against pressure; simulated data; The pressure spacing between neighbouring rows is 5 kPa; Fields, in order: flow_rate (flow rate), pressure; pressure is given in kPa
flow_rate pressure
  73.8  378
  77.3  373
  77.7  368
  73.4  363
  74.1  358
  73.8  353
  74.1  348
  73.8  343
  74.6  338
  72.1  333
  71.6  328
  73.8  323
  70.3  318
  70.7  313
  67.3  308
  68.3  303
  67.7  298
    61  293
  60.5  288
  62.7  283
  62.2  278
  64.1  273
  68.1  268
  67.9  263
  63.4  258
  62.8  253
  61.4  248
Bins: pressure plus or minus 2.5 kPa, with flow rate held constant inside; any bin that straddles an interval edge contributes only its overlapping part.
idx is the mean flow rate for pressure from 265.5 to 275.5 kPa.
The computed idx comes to 66.1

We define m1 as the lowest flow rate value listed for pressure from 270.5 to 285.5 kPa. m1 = 62.2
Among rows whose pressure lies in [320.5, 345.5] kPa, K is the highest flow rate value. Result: 74.6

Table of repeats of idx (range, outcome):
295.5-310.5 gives 67.8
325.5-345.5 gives 73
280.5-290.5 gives 61.6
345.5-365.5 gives 73.8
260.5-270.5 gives 68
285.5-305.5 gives 64.4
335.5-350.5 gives 74.2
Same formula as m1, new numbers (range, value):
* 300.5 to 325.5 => 67.3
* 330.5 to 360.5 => 72.1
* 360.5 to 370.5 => 73.4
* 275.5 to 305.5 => 60.5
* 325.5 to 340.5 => 71.6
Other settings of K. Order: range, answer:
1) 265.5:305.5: 68.3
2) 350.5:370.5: 77.7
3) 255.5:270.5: 68.1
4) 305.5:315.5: 70.7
